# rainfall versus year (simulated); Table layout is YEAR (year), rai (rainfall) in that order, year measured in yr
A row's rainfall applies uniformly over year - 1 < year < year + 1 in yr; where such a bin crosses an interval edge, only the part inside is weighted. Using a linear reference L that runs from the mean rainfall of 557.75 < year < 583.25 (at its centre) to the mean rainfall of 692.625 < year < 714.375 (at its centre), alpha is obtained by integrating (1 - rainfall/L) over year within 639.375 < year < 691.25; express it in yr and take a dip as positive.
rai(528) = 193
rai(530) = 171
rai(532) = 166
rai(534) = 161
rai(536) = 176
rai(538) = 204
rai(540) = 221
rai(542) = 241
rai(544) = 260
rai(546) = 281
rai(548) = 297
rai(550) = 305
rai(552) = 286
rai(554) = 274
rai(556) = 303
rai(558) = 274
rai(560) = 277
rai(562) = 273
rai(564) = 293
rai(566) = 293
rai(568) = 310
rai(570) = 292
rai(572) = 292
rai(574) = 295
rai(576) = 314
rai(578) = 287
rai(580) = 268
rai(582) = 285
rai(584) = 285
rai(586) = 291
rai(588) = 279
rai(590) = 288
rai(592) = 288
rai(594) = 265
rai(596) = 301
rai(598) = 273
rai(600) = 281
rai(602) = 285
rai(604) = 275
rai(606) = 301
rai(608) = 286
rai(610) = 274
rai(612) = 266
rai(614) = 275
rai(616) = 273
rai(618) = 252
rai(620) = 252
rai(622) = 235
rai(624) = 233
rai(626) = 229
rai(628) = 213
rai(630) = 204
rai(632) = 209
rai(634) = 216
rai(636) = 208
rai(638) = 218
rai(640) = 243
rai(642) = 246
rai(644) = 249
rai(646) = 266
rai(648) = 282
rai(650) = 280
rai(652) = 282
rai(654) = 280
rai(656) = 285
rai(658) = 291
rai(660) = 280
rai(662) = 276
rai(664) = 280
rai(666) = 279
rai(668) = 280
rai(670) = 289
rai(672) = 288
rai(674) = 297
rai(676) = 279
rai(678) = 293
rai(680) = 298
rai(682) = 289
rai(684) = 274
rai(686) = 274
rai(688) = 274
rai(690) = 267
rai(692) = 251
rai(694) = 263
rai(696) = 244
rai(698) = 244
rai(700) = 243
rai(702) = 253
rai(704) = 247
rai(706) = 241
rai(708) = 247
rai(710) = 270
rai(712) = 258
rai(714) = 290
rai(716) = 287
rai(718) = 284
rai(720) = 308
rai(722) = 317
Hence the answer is -2.8 yr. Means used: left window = 289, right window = 253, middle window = 278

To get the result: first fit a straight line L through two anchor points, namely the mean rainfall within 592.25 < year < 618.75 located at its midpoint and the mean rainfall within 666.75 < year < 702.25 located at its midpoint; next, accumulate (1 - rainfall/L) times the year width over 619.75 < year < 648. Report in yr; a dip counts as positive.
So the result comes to 4.6 yr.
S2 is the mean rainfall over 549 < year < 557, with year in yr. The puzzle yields 292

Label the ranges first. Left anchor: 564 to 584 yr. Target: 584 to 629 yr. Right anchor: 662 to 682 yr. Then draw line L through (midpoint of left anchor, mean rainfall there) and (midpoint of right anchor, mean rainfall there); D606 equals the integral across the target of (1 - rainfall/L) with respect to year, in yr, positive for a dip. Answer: 3.31 yr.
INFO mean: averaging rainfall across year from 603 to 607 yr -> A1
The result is 288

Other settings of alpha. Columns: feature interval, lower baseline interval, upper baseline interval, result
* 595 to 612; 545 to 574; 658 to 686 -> 0.25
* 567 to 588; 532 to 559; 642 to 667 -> -2.78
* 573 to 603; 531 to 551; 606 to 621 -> -3.41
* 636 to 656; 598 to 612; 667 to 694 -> 1.54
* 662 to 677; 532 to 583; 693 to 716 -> -1.45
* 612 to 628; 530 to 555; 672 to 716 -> 0.24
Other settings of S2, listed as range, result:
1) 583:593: 286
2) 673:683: 291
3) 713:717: 288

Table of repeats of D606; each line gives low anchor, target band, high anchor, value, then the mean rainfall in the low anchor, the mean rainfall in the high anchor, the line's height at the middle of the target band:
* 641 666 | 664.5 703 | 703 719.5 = -0.28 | 275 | 267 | 271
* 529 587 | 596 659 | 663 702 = 2.80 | 265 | 273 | 270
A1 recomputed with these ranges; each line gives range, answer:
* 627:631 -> 208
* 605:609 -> 294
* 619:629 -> 232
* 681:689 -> 278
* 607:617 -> 275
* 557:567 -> 282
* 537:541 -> 212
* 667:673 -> 286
